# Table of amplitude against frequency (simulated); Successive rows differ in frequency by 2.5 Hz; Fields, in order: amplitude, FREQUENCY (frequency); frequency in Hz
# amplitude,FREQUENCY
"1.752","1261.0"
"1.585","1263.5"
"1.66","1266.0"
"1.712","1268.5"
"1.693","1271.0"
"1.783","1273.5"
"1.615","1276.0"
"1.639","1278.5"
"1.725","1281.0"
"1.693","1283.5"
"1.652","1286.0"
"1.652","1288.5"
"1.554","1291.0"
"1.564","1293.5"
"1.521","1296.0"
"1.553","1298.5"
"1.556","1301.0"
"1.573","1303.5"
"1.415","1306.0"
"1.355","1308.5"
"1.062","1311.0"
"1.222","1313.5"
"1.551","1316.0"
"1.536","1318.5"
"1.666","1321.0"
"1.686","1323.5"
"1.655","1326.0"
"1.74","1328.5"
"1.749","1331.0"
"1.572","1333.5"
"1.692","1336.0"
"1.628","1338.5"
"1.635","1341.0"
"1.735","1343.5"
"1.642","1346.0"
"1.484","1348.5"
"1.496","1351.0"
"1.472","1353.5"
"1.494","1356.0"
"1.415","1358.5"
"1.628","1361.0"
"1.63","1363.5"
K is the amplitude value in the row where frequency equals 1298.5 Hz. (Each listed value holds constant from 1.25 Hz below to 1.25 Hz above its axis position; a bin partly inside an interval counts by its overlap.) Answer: 1.553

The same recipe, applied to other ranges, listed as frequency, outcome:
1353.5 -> 1.472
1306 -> 1.415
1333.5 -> 1.572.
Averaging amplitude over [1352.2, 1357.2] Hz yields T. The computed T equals 1.48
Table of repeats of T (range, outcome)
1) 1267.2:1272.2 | 1.7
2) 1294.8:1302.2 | 1.54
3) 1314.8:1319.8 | 1.54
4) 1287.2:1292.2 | 1.6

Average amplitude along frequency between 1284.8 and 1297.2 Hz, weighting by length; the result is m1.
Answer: 1.59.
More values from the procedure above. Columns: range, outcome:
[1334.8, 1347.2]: 1.67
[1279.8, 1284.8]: 1.71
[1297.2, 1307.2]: 1.52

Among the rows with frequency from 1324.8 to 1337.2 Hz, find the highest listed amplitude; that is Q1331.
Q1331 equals 1.749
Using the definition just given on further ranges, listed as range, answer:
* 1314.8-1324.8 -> 1.686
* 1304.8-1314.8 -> 1.415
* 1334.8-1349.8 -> 1.735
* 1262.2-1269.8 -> 1.712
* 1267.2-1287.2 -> 1.783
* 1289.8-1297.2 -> 1.564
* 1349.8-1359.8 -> 1.496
